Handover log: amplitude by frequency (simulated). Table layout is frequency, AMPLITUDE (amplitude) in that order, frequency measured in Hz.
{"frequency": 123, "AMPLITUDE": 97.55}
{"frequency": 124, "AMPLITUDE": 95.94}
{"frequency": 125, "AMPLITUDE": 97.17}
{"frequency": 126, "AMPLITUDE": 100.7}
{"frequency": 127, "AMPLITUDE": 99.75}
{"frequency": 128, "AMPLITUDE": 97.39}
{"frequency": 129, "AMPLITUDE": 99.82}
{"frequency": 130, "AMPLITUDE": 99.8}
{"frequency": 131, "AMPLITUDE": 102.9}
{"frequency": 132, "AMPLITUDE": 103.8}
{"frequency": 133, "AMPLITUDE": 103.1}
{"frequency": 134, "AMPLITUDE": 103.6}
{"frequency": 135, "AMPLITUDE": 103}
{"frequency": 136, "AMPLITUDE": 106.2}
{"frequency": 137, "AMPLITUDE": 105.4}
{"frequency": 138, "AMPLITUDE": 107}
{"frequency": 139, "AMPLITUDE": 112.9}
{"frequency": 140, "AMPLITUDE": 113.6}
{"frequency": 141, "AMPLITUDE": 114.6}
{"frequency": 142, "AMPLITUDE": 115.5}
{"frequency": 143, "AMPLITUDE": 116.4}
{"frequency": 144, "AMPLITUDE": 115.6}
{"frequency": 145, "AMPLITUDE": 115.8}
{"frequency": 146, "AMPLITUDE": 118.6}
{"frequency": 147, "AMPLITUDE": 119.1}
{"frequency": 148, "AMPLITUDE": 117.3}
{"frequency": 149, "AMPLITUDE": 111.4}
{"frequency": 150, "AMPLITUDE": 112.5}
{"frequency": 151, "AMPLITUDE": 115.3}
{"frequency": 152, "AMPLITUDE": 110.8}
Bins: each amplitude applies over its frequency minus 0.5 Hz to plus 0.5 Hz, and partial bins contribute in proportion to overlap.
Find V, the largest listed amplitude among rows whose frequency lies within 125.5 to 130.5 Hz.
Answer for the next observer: 100.7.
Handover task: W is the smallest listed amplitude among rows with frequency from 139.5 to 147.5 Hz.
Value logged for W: 113.6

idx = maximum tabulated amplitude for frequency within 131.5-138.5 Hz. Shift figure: 107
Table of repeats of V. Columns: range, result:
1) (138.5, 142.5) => 115.5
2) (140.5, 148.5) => 119.1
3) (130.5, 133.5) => 103.8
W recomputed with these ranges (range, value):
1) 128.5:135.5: 99.8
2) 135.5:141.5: 105.4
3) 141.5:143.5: 115.5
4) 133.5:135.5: 103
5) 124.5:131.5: 97.17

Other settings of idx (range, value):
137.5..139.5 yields 112.9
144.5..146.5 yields 118.6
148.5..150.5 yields 112.5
